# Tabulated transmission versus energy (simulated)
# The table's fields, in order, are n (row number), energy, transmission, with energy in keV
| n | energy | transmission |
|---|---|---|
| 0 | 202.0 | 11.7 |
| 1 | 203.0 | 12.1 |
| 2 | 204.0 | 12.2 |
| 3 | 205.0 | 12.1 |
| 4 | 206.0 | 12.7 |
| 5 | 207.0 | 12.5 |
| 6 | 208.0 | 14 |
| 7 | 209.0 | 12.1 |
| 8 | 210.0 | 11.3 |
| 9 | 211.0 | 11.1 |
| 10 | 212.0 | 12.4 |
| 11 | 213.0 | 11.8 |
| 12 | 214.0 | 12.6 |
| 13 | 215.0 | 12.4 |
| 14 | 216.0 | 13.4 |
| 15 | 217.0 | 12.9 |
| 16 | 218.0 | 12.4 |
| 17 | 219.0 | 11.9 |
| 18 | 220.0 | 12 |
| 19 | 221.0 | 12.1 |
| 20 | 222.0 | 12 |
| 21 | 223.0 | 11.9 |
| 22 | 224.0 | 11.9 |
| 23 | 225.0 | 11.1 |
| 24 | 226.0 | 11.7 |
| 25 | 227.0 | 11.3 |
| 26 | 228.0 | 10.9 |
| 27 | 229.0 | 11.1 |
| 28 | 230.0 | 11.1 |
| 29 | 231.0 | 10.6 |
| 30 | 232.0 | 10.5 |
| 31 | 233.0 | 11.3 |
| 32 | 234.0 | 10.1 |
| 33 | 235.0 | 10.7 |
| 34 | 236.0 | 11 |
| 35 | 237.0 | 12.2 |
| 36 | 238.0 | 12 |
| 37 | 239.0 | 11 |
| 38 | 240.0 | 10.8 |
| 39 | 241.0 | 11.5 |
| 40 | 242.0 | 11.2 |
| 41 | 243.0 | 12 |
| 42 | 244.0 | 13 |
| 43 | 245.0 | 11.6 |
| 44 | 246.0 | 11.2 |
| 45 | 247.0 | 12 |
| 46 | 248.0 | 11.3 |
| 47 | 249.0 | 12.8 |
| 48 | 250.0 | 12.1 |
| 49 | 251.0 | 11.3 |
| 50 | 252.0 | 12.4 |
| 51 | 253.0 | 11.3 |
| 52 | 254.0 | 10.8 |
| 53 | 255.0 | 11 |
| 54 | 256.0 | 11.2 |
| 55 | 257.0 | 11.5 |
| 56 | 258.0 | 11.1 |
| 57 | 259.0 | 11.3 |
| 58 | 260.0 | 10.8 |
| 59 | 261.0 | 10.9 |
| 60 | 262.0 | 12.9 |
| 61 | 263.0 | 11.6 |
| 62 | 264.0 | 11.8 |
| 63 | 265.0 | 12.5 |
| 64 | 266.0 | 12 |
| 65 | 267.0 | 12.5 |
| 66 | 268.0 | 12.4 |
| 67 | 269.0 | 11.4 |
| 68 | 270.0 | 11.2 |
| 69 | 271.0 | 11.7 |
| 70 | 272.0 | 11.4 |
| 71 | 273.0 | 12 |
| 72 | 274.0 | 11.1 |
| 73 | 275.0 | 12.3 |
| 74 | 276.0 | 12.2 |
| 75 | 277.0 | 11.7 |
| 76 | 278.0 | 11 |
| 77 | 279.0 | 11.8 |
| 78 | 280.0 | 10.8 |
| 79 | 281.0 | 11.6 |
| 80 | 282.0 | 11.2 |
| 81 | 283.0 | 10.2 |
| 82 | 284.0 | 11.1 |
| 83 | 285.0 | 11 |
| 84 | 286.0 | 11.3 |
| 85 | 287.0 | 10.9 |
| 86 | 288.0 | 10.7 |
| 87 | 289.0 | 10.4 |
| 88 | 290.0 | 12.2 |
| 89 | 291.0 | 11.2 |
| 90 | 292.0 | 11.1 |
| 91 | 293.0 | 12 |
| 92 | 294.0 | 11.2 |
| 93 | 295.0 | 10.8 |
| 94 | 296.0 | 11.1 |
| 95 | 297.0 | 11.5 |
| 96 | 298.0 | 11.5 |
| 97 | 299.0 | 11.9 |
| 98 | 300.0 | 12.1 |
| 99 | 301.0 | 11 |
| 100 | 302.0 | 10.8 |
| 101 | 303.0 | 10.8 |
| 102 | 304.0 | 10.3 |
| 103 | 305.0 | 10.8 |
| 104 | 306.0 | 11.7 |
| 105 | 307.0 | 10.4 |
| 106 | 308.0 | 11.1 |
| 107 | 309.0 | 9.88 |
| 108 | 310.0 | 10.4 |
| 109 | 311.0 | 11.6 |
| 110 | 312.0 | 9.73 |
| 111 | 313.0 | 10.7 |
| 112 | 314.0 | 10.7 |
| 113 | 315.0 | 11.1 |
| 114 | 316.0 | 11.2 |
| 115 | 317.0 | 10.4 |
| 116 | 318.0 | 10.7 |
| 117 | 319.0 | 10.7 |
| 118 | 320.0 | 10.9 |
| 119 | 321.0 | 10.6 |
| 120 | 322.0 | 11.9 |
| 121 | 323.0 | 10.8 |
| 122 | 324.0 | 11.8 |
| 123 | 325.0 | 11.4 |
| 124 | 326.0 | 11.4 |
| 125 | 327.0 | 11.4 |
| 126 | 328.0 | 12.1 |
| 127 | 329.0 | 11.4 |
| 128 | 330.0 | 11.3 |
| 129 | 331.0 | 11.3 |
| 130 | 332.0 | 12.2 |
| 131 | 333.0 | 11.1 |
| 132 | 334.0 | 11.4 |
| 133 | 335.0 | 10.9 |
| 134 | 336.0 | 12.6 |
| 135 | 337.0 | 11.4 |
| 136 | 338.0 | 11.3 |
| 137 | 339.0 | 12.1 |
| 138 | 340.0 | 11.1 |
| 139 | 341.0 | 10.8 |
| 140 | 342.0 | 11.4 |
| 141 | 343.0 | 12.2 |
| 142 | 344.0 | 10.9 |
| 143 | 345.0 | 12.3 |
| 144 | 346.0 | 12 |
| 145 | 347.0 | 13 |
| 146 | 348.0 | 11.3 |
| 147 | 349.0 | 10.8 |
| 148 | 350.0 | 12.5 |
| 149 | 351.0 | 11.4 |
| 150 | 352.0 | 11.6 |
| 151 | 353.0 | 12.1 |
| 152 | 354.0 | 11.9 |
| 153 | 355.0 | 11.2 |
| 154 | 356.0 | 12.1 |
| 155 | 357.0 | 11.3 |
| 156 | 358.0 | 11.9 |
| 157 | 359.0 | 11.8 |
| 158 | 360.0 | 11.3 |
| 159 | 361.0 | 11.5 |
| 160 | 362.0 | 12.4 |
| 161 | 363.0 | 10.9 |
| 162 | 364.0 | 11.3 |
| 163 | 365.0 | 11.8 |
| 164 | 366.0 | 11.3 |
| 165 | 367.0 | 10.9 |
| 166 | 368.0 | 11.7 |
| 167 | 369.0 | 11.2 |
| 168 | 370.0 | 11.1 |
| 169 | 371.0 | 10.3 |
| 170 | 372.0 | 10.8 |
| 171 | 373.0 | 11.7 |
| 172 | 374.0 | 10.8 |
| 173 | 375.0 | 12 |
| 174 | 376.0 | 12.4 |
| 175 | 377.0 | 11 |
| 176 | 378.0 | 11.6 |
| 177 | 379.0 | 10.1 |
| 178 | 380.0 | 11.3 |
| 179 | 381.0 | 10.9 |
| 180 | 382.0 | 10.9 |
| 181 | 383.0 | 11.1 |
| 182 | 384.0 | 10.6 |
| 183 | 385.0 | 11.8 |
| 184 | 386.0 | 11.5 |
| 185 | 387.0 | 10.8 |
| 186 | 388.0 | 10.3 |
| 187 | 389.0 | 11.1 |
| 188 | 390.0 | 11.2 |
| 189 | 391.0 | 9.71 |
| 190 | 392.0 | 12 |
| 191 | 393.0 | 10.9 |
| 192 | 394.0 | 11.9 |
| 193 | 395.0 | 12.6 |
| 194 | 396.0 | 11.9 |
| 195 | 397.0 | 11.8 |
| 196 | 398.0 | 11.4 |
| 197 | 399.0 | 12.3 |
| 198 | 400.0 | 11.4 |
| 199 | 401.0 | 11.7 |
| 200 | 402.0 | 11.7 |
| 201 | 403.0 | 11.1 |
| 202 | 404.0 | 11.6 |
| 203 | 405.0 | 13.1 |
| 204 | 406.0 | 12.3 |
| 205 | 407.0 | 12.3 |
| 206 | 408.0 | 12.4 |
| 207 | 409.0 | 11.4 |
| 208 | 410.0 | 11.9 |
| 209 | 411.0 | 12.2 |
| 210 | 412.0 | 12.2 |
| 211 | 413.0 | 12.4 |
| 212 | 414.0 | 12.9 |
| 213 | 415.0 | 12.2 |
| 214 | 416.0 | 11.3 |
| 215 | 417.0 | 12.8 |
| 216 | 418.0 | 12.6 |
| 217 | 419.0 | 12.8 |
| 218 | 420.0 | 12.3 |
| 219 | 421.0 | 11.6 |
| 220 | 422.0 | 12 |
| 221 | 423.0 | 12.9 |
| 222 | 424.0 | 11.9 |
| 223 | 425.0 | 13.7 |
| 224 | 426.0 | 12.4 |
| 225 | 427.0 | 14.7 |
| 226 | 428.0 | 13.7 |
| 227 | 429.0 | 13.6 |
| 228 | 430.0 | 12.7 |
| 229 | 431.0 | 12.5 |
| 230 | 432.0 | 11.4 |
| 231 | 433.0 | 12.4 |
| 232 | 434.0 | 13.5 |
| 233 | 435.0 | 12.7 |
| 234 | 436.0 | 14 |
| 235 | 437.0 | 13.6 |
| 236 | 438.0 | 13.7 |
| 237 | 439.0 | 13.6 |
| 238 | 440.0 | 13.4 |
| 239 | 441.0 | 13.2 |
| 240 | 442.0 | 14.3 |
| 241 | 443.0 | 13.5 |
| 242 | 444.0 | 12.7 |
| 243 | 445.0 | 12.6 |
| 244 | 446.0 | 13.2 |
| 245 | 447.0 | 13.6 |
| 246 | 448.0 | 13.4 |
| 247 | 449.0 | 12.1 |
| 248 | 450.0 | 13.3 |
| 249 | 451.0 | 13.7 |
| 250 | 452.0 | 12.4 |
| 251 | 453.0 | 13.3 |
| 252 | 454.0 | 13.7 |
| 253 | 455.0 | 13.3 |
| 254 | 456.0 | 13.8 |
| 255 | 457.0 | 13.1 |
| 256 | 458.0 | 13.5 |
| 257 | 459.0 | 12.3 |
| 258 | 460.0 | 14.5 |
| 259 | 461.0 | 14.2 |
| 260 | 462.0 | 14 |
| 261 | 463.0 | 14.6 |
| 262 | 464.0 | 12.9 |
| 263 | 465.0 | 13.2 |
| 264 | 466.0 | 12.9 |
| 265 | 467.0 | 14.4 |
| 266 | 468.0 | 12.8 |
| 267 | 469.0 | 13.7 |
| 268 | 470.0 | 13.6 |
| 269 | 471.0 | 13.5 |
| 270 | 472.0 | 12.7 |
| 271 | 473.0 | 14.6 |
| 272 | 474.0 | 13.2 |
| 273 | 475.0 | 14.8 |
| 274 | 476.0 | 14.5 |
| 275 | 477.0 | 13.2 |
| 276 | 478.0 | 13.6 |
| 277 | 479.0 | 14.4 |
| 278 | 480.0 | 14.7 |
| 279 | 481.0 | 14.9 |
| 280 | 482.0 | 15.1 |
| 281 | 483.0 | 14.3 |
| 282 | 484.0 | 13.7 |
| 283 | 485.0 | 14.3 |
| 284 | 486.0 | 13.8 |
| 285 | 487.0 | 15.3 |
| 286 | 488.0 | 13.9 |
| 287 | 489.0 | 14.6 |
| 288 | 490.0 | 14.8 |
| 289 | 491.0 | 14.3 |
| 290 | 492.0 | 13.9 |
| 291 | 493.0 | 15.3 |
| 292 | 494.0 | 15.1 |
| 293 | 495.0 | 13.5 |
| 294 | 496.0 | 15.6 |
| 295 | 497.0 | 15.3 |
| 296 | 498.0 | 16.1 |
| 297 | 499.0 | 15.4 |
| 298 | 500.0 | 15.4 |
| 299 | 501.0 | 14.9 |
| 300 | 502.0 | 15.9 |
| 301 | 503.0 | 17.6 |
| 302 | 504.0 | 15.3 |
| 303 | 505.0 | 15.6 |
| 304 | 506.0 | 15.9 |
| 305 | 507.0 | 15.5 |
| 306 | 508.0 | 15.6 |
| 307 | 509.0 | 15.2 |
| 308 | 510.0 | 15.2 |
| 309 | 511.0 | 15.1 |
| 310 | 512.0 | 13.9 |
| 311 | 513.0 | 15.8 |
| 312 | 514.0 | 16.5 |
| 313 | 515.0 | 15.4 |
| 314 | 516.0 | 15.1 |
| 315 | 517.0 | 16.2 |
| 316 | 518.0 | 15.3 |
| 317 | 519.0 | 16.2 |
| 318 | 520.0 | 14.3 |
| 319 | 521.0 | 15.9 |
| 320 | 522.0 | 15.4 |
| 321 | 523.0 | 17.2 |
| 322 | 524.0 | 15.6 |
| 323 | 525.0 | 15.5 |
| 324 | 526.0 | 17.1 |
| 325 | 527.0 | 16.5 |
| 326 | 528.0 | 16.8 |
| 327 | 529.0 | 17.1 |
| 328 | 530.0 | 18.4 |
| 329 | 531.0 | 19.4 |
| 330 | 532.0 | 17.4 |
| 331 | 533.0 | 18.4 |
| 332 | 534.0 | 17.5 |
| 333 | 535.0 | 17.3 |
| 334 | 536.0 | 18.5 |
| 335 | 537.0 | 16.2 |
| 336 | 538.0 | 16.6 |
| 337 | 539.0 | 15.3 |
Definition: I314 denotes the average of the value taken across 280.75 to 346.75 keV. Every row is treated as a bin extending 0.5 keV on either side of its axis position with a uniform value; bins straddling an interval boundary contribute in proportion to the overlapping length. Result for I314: 11.2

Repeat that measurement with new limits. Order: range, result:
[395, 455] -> 12.7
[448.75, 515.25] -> 14.4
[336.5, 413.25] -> 11.5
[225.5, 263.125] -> 11.4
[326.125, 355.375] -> 11.6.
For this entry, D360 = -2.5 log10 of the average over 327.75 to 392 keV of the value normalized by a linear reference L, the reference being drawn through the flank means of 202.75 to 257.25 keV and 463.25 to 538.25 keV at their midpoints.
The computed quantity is 0.18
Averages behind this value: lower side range 11.7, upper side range 15.3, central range 11.4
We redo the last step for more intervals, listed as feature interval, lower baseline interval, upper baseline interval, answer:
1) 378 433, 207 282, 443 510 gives 0.129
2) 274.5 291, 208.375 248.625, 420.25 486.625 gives 0.075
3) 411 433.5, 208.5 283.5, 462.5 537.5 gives 0.126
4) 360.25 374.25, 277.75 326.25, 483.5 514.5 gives 0.103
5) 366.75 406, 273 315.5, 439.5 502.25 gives 0.113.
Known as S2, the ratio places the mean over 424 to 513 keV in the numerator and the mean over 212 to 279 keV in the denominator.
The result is 1.2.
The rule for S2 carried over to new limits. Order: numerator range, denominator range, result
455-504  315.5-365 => 1.24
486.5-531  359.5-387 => 1.39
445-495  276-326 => 1.25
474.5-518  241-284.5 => 1.29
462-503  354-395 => 1.27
